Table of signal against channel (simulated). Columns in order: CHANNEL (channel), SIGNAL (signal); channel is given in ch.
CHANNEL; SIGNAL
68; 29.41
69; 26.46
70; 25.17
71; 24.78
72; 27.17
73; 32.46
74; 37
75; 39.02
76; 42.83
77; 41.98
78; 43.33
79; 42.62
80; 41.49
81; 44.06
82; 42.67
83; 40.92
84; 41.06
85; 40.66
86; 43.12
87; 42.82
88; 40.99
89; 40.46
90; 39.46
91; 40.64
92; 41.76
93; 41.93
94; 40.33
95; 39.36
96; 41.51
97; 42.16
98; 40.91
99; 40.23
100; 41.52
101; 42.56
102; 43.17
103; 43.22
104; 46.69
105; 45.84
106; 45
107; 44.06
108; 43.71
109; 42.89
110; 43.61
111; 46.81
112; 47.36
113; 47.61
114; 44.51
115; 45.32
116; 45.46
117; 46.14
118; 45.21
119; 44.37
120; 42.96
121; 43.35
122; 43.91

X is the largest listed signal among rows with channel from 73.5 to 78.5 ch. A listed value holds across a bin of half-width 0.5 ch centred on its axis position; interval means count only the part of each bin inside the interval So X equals 43.33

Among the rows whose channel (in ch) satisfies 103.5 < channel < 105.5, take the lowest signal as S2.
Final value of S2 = 45.84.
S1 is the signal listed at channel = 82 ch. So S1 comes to 42.67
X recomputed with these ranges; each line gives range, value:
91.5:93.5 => 41.93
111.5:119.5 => 47.61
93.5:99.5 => 42.16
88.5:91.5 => 40.64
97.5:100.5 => 41.52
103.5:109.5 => 46.69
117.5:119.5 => 45.21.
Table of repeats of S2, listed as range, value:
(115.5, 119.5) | 44.37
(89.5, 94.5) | 39.46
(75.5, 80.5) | 41.49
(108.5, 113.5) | 42.89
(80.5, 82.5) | 42.67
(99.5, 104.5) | 41.52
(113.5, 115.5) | 44.51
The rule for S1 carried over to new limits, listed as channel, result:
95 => 39.36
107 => 44.06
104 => 46.69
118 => 45.21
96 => 41.51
